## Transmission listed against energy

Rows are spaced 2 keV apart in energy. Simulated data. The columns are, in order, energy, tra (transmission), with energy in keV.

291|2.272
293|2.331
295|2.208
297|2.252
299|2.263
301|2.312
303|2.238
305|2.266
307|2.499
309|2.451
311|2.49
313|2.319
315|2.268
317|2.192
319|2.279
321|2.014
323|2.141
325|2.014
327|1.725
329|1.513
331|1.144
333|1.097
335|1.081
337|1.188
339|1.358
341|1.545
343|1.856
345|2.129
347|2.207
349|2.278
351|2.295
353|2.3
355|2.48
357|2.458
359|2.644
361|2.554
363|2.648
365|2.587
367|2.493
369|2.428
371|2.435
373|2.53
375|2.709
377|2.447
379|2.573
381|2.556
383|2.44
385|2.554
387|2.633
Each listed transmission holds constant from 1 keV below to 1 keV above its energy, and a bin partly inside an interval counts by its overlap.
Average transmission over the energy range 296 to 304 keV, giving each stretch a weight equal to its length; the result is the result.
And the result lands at 2.27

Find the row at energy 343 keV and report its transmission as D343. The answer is 1.856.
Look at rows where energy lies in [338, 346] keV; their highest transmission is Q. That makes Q 2.129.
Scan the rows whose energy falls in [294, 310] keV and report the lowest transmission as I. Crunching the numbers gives 2.208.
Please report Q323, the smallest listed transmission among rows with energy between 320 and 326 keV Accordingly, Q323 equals 2.014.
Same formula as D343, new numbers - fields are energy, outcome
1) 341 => 1.545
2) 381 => 2.556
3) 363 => 2.648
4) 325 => 2.014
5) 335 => 1.081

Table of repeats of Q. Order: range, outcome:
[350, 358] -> 2.48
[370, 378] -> 2.709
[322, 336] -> 2.141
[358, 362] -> 2.644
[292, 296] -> 2.331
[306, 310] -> 2.499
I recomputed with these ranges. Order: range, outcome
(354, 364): 2.458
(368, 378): 2.428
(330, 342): 1.081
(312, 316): 2.268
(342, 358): 1.856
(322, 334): 1.097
